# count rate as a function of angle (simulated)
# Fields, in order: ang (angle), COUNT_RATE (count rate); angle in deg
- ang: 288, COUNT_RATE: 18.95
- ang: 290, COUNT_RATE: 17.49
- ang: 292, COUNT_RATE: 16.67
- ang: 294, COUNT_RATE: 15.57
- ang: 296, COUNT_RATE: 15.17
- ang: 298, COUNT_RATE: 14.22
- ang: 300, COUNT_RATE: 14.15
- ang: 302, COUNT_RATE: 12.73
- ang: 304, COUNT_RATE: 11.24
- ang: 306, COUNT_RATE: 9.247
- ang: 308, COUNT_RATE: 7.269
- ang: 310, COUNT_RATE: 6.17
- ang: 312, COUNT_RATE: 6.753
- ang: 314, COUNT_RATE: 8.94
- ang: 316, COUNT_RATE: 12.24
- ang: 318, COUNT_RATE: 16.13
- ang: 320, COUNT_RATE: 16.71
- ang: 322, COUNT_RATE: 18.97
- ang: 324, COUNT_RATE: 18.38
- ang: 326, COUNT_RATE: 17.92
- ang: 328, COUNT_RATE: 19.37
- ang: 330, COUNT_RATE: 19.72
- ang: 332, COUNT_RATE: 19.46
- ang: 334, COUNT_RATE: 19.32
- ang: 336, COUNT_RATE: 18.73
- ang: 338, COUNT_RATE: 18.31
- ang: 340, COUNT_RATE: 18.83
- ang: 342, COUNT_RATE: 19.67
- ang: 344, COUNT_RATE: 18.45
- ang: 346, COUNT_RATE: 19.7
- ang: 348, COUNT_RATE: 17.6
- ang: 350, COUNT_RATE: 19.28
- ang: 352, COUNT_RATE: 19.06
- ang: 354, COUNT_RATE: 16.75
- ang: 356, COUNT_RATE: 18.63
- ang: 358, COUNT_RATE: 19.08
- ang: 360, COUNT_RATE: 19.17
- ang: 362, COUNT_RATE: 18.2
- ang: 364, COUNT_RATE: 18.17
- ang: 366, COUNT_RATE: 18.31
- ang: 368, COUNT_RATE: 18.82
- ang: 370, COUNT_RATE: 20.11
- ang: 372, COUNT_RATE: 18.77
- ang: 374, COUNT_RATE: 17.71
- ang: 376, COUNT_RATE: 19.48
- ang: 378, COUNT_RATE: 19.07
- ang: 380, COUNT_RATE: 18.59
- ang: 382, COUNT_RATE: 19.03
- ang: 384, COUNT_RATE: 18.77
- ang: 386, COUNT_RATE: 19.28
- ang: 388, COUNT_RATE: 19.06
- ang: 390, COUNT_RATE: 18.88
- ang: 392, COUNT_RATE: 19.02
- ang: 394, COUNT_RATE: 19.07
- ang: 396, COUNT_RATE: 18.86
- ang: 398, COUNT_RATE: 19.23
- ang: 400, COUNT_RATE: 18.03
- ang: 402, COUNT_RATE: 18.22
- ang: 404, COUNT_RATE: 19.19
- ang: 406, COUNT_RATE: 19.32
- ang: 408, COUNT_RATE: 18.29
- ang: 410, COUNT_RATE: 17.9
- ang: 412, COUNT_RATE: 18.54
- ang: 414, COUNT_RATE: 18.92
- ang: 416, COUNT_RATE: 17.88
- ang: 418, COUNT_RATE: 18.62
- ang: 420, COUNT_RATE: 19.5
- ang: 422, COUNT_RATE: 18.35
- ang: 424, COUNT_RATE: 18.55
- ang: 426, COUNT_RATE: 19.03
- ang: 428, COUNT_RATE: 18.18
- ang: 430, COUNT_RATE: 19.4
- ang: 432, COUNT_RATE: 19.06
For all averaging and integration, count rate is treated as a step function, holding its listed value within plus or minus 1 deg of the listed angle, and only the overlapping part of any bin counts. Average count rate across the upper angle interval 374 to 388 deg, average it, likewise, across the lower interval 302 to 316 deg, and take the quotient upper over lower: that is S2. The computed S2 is 2.14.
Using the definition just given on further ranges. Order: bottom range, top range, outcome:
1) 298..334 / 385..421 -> 1.34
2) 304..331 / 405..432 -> 1.37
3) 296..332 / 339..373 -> 1.36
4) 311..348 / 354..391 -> 1.10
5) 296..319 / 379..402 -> 1.71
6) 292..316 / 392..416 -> 1.65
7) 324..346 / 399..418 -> 0.97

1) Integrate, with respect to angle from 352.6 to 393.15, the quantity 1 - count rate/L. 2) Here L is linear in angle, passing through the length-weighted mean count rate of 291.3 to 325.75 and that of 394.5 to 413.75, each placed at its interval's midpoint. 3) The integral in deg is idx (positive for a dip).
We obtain -4.7 deg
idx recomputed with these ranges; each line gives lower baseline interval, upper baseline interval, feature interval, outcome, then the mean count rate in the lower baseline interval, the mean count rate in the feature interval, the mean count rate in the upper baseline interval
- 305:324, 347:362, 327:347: -4.8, 11.7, 19.2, 18.5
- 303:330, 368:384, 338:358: -3.0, 13.3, 18.7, 18.9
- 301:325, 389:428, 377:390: -1.5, 12.1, 19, 18.7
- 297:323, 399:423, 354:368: -2.9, 11.9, 18.5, 18.6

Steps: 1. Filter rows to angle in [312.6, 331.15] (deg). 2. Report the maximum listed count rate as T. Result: 19.72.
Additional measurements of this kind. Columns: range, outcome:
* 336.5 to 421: 20.11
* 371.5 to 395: 19.48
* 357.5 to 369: 19.17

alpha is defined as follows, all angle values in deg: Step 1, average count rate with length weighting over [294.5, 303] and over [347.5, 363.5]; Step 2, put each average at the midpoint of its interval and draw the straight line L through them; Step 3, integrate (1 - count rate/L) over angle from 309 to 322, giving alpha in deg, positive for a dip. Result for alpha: 3.17 deg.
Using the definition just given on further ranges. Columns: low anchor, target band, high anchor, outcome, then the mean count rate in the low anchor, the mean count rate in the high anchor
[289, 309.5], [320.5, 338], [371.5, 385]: -4.1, 13.2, 18.8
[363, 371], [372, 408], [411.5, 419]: -0.3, 18.9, 18.5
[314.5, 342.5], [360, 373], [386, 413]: -0.3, 17.9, 18.8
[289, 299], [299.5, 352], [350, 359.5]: 5.1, 15.8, 18.5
